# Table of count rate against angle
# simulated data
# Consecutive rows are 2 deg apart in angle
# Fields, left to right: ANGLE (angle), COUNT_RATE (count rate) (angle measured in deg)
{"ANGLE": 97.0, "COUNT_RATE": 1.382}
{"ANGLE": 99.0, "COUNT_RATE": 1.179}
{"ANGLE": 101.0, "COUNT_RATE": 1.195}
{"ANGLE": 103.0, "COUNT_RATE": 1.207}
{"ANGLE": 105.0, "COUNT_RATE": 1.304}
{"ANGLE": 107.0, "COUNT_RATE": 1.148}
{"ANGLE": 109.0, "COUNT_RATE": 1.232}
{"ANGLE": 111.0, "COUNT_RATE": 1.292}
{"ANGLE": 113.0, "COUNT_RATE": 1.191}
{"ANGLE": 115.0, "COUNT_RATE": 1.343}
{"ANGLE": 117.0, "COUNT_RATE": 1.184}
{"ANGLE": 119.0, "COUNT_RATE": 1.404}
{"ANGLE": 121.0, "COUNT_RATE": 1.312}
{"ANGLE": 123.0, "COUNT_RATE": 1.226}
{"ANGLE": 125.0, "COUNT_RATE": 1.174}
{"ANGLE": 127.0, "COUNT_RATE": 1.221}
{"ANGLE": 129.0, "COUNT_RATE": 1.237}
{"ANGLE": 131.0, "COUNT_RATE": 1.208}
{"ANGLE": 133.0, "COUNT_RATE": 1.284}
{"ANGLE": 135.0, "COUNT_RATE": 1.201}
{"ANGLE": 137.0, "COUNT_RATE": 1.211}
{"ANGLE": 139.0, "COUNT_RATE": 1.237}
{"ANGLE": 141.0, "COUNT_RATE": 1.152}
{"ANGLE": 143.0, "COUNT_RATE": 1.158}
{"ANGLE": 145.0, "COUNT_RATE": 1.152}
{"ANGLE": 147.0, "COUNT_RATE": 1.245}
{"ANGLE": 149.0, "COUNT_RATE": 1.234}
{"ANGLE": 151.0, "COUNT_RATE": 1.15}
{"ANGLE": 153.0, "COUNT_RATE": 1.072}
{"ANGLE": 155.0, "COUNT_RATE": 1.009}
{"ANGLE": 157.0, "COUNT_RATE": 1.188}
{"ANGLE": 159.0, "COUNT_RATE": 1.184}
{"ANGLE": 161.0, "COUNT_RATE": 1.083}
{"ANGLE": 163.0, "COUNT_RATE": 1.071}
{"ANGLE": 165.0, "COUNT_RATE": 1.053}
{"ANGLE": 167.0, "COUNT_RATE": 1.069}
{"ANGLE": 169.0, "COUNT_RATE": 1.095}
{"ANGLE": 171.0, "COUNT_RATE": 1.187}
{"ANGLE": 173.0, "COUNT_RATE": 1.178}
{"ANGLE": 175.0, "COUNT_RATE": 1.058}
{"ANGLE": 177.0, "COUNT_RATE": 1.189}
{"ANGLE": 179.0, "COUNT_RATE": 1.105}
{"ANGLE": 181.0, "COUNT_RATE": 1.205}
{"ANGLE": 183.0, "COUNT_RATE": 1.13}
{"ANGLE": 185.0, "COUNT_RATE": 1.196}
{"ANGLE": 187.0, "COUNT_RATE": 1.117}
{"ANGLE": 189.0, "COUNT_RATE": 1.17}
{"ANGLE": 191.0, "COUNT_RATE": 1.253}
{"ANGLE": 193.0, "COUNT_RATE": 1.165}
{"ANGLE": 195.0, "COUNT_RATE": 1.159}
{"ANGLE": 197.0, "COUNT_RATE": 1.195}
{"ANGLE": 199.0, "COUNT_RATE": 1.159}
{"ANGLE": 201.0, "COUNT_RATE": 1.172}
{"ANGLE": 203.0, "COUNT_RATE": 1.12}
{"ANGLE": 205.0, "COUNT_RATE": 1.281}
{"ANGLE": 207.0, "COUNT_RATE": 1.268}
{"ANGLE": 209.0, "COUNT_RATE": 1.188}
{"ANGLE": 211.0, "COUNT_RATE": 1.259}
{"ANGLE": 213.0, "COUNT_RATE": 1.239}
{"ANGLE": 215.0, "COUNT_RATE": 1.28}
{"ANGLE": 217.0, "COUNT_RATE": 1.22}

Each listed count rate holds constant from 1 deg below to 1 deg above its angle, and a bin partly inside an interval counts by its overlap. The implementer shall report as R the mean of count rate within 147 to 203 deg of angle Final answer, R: 1.14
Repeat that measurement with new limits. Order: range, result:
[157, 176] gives 1.11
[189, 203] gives 1.18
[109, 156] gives 1.21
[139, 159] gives 1.16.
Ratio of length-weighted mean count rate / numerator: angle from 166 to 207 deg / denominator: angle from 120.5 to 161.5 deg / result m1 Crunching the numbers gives 1.0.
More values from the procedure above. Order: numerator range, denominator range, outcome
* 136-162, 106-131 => 0.93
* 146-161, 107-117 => 0.92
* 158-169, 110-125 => 0.86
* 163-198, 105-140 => 0.92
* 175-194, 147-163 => 1.03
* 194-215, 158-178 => 1.08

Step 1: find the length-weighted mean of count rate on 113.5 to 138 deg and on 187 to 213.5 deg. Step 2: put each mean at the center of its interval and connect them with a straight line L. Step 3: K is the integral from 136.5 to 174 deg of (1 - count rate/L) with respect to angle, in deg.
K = 2.6 deg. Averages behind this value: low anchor 1.25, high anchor 1.2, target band 1.14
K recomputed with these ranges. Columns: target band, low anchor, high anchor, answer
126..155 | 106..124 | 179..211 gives 1.05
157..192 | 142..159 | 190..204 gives 0.75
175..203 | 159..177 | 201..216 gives 0.16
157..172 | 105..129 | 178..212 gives 1.22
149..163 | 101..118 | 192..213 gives 1.12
